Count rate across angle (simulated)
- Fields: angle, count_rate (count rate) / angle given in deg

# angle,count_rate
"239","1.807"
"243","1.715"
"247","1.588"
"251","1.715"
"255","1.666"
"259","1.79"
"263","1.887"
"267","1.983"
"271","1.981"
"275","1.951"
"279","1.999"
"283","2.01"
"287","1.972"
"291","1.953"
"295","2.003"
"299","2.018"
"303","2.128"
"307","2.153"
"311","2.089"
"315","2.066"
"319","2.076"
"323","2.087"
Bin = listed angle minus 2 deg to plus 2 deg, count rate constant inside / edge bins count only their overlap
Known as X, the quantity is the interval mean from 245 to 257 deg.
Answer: 1.66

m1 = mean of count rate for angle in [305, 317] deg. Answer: 2.1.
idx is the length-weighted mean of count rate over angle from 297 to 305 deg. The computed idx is 2.07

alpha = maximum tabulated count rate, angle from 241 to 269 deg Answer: 1.983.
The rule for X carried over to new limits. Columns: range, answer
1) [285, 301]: 1.99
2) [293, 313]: 2.08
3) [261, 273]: 1.95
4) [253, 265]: 1.78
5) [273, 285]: 1.99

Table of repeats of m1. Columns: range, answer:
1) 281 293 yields 1.98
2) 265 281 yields 1.98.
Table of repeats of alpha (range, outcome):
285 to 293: 1.972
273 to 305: 2.128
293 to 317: 2.153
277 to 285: 2.01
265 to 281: 1.999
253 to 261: 1.79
